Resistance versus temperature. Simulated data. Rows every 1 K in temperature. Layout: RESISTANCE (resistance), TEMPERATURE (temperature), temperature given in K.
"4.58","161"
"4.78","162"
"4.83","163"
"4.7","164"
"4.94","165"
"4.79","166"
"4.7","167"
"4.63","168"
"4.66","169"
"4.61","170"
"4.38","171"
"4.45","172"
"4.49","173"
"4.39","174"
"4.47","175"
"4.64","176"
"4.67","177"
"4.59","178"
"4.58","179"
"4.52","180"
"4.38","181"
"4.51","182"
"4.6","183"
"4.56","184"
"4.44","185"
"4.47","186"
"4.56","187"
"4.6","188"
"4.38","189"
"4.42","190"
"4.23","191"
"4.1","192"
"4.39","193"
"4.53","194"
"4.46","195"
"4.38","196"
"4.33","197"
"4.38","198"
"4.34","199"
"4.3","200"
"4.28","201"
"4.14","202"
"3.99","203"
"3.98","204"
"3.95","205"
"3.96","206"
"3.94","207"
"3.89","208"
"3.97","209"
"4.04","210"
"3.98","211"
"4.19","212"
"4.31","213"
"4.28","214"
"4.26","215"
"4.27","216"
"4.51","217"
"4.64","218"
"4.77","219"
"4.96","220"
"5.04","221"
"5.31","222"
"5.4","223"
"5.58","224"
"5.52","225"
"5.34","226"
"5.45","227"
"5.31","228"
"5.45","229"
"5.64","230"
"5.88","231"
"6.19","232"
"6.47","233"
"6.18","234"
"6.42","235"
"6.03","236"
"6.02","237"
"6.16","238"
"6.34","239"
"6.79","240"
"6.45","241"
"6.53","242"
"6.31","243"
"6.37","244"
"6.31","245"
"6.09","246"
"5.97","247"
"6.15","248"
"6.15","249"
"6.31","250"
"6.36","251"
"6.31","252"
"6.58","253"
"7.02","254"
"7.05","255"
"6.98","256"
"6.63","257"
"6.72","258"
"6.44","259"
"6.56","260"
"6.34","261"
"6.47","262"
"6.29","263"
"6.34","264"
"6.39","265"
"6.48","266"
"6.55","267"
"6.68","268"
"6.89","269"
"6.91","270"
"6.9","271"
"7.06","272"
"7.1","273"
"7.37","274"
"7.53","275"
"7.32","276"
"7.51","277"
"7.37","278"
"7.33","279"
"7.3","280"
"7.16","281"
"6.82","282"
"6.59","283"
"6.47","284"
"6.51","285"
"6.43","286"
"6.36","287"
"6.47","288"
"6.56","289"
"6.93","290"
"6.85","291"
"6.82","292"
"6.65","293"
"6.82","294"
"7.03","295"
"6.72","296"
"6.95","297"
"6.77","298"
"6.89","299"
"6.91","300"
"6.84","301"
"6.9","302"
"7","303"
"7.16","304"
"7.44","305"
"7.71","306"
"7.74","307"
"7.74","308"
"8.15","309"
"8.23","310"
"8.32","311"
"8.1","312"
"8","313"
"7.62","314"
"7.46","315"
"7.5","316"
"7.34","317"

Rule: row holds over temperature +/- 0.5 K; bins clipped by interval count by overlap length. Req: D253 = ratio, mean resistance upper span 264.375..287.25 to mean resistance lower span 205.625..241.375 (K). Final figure 1.33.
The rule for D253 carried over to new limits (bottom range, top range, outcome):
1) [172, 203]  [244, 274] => 1.48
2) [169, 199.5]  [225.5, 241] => 1.34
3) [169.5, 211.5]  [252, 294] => 1.57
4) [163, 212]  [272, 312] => 1.62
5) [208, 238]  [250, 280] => 1.32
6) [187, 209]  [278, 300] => 1.60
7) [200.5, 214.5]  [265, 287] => 1.71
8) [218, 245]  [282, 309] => 1.19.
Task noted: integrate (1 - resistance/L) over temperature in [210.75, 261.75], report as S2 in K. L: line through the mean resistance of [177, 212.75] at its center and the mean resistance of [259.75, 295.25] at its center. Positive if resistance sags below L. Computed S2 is -2.2 K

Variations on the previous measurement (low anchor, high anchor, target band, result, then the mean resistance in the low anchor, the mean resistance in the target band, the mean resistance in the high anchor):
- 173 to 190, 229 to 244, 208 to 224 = 3.0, 4.52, 4.54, 6.22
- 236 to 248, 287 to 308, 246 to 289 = -0.7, 6.29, 6.71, 6.96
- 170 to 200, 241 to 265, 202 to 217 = 3.1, 4.46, 4.09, 6.45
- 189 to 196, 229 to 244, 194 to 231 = 4.4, 4.36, 4.59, 6.22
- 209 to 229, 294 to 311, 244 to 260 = -1.9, 4.79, 6.47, 7.28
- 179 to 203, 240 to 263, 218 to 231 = 0.6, 4.4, 5.31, 6.46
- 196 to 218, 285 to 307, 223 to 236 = -2.5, 4.17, 5.78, 6.88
